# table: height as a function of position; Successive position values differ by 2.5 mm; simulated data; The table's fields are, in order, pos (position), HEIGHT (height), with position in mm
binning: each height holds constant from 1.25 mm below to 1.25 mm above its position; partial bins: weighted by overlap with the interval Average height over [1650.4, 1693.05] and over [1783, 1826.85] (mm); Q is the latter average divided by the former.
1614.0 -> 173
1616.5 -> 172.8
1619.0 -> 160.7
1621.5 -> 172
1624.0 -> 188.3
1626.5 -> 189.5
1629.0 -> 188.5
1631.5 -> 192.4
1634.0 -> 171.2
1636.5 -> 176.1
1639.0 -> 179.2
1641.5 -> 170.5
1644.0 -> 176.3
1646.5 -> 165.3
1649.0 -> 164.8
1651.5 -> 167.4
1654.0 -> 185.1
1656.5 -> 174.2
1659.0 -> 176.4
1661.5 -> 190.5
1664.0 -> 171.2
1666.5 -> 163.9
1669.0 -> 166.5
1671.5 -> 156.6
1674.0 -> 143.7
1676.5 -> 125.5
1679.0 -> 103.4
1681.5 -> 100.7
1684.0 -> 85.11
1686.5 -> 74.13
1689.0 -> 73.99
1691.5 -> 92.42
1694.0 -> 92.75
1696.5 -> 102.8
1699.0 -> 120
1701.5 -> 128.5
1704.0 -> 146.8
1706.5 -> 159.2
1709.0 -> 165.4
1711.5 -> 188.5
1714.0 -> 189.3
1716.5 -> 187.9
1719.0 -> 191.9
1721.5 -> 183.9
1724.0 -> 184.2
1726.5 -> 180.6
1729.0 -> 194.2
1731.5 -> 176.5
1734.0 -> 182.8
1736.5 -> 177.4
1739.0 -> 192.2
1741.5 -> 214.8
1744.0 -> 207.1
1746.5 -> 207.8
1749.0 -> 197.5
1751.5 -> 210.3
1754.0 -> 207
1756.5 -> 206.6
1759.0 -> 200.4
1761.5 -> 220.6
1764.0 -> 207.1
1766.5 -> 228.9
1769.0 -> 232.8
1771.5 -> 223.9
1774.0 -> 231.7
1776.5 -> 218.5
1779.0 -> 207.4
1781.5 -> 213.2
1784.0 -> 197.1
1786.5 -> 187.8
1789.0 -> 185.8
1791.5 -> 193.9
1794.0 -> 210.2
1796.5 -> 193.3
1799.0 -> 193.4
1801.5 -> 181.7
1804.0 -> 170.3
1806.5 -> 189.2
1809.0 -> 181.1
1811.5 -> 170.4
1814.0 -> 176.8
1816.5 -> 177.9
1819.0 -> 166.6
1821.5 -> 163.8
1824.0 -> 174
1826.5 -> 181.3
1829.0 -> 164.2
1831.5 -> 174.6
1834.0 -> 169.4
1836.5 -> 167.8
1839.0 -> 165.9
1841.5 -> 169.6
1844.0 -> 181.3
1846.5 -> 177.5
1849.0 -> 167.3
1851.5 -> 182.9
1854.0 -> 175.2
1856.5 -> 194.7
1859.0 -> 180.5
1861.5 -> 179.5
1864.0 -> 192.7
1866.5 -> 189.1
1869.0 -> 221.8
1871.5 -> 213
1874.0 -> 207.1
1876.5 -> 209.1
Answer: 1.33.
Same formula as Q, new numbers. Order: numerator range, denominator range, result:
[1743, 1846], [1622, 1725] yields 1.24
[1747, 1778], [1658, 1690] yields 1.61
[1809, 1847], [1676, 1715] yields 1.42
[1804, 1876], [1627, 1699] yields 1.22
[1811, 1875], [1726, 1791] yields 0.88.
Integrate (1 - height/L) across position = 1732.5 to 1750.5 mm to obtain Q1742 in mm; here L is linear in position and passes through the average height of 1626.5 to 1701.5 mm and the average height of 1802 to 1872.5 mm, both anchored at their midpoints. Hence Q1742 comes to -4.0 mm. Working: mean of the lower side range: 147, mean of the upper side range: 179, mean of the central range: 197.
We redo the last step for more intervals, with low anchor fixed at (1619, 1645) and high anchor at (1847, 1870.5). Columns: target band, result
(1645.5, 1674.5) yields 1.8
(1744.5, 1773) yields -4.5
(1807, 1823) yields 1.0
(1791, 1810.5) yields -0.4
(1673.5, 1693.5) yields 9.2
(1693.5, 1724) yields 4.1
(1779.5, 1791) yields -0.7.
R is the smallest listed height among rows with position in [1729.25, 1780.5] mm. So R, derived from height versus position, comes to 176.5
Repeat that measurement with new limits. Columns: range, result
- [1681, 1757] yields 73.99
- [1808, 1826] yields 163.8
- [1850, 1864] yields 175.2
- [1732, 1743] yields 177.4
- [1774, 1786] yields 197.1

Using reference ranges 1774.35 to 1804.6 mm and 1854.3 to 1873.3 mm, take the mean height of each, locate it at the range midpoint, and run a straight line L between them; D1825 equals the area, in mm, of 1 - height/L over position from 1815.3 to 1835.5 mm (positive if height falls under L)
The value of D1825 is 2.58 mm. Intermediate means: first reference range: 198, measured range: 171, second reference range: 195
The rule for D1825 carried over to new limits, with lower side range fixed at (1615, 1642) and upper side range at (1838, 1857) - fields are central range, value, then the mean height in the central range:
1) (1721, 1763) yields -4.7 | 197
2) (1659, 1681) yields 3.2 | 152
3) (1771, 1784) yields -2.9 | 217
